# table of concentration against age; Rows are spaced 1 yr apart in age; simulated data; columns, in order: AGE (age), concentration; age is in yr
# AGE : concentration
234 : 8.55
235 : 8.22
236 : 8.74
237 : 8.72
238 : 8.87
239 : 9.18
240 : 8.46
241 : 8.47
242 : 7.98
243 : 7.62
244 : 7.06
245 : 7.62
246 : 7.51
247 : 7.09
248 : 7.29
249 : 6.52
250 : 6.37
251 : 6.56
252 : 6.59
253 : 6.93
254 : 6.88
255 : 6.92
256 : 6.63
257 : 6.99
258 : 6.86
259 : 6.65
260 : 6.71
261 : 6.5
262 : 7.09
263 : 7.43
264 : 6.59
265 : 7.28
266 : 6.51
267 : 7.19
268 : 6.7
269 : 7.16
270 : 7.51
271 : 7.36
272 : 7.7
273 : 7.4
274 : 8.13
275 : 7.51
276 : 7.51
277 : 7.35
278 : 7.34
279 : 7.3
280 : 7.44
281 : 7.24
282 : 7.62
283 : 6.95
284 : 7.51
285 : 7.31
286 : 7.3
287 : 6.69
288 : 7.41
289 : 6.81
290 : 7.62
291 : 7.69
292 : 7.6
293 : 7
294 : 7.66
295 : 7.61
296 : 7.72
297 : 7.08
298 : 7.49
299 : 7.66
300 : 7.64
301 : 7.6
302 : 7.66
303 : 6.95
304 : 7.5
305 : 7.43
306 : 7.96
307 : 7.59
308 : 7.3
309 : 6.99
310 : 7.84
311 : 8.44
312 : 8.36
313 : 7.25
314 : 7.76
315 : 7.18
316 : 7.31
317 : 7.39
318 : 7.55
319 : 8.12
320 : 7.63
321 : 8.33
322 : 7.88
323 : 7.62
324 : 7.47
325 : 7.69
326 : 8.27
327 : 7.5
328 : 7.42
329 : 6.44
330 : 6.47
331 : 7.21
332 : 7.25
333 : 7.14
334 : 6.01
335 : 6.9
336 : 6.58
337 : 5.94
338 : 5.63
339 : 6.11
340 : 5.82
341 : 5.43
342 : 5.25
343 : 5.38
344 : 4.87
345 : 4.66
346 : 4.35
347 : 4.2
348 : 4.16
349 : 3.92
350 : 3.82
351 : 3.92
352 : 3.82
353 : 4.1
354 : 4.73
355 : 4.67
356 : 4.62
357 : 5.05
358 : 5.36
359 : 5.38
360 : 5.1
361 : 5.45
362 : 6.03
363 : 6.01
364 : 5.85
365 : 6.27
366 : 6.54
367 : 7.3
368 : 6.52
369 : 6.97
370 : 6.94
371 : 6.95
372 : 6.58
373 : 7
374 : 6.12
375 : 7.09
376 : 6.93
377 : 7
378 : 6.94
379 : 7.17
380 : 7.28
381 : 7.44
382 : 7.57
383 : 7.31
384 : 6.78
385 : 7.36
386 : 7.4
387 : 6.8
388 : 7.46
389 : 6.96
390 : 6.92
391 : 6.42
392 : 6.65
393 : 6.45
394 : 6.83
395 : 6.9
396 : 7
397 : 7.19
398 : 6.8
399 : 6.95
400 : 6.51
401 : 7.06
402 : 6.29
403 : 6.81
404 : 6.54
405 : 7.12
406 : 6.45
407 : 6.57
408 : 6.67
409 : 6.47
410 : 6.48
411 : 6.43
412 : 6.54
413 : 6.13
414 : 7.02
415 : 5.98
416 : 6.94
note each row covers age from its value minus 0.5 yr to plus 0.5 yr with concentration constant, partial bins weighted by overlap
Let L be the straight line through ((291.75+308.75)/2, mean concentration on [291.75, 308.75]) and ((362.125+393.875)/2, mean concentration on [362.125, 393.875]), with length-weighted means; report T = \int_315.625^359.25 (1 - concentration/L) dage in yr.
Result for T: 7.1 yr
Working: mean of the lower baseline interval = 7.49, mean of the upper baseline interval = 6.86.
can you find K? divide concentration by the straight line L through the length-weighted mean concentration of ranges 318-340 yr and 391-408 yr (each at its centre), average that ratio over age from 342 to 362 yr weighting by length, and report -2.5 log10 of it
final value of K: 0.440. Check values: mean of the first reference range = 7.1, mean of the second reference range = 6.75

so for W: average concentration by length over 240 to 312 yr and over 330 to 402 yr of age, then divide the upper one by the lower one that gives 0.84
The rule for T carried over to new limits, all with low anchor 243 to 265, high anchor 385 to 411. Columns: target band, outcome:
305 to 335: -2.7 yr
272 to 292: -1.4 yr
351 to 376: 3.6 yr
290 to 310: -1.8 yr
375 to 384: -0.5 yr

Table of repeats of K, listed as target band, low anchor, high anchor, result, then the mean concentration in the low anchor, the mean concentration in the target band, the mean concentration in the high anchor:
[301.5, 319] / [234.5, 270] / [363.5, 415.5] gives -0.07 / 7.31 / 7.57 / 6.8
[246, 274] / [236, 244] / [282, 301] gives 0.15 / 8.4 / 6.97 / 7.39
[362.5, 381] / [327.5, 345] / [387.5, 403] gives -0.03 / 6.18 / 6.77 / 6.83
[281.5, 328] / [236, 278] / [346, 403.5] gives -0.10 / 7.32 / 7.54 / 6.22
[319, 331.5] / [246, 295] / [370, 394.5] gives -0.07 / 7.14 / 7.52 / 6.97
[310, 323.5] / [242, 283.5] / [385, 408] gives -0.11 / 7.12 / 7.76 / 6.83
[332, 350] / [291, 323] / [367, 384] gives 0.32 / 7.6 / 5.44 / 6.99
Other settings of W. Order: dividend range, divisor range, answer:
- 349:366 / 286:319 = 0.67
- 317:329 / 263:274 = 1.07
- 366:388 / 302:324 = 0.92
